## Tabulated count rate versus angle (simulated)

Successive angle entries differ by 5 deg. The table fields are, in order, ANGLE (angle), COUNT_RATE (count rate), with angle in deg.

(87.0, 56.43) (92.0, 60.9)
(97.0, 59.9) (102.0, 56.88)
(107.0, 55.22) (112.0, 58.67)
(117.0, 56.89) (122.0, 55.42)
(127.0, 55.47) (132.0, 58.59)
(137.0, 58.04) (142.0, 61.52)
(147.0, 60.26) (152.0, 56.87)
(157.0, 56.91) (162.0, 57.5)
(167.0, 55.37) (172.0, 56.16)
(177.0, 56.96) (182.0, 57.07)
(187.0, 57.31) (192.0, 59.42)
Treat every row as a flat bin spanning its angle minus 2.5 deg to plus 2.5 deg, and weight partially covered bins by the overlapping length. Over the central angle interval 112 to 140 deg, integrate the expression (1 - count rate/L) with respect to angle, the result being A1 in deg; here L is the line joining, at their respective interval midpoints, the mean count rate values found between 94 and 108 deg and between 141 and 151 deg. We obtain 0.9 deg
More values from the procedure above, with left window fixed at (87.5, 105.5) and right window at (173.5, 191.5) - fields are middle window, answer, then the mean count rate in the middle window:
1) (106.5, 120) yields 0.3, 57.1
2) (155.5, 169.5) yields 0.3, 56.6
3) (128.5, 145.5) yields -0.3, 59.2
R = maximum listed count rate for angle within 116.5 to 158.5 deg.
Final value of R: 61.52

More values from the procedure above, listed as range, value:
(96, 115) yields 59.9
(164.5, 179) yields 56.96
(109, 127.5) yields 58.67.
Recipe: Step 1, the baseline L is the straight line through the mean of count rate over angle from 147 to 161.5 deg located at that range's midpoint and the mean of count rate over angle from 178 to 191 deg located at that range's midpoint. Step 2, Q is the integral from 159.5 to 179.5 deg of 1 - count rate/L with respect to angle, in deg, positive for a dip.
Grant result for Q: 0.3 deg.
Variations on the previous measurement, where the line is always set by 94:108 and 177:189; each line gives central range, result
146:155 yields -0.1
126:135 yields 0.0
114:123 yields 0.2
